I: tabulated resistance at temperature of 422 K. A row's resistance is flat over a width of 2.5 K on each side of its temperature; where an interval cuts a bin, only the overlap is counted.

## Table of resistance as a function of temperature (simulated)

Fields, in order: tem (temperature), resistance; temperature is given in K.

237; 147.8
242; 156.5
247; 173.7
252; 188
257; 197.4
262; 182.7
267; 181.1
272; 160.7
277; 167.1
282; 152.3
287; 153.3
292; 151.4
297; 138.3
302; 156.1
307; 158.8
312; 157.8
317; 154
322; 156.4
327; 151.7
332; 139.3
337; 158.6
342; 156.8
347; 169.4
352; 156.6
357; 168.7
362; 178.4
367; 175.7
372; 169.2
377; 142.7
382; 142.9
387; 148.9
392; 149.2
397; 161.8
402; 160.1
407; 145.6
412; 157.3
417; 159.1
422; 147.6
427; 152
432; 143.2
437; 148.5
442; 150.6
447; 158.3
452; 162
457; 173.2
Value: 147.6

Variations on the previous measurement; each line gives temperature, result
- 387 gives 148.9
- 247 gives 173.7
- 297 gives 138.3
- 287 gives 153.3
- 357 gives 168.7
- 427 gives 152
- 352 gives 156.6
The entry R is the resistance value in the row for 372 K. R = 169.2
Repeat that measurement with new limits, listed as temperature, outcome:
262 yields 182.7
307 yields 158.8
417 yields 159.1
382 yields 142.9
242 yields 156.5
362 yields 178.4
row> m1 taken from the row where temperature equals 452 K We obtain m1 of 162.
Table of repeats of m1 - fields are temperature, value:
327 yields 151.7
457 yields 173.2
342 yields 156.8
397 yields 161.8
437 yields 148.5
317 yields 154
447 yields 158.3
